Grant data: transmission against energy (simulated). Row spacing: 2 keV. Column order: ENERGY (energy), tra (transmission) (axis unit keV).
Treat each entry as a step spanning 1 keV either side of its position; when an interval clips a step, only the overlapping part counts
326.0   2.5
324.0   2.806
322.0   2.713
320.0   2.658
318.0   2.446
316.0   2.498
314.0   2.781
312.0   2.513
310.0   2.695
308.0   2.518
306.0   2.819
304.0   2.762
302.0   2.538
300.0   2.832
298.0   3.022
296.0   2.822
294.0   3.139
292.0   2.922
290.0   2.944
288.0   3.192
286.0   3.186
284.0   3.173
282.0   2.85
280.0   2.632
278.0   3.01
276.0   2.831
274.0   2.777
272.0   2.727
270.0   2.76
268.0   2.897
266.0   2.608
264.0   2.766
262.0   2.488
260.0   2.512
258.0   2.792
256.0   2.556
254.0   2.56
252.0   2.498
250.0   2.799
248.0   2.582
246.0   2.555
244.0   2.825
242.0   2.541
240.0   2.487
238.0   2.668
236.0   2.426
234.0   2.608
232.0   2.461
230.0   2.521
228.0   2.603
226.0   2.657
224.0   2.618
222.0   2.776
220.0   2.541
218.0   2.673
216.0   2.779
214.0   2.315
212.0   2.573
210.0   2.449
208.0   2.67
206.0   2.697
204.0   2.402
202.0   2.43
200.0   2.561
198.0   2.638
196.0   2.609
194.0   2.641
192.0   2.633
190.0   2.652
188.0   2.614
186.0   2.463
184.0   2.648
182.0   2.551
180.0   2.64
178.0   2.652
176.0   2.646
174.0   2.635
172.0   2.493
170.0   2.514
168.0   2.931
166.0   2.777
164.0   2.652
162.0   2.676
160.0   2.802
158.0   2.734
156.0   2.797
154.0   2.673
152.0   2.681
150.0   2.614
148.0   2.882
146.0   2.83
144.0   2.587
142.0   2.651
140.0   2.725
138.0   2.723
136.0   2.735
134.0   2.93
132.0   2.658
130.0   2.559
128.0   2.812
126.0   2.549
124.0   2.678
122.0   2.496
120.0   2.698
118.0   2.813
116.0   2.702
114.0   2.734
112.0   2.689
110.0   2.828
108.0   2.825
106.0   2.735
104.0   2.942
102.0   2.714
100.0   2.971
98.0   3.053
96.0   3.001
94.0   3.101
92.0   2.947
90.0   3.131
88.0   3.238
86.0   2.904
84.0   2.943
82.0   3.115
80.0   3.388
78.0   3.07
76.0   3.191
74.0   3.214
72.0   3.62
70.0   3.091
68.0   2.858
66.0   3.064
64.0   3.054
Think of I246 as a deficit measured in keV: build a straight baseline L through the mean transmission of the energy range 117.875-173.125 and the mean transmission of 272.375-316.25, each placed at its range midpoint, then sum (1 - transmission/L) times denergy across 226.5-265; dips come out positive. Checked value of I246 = 2.81 keV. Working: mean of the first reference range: 2.7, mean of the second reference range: 2.84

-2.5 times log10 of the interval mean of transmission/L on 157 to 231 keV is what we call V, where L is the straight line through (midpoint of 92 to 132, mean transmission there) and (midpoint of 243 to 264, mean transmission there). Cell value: 0.03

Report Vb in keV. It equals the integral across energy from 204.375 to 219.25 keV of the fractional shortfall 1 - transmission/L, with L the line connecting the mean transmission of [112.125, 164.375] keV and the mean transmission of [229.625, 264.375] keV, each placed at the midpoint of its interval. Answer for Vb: 0.24 keV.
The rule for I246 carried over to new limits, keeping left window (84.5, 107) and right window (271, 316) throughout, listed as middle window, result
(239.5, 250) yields 0.92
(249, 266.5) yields 1.50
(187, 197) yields 0.96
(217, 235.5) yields 1.83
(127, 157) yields 2.24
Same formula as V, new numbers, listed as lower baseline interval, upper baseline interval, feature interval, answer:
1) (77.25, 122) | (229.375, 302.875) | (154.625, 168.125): 0.04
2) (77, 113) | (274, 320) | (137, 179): 0.09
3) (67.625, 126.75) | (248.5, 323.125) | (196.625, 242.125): 0.10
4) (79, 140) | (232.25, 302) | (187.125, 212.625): 0.09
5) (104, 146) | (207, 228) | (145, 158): -0.02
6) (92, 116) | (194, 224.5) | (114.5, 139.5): 0.04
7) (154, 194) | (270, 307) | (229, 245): 0.09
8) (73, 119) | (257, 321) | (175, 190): 0.11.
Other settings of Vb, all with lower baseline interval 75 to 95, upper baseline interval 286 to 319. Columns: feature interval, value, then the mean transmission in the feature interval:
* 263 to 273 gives 0.3 keV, 2.75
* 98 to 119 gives 1.8 keV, 2.81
